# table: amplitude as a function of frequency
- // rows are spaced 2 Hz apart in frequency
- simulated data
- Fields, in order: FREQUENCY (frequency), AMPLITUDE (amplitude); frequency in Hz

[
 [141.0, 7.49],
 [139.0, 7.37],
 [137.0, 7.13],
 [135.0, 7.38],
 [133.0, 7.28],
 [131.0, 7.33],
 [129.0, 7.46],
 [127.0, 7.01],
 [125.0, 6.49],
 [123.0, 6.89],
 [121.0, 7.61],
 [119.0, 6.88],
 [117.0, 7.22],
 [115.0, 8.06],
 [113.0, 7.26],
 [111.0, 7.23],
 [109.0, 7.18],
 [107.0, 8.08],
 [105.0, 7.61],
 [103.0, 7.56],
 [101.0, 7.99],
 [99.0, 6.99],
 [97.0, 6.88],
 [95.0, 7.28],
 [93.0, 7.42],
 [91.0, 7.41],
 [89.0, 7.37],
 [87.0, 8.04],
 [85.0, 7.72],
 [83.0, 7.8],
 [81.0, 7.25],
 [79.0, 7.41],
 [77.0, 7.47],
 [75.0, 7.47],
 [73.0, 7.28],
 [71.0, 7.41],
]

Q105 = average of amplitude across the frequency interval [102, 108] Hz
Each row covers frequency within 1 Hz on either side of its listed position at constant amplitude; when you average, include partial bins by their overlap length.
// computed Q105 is 7.75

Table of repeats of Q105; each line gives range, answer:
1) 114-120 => 7.39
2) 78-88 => 7.64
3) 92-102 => 7.31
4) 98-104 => 7.51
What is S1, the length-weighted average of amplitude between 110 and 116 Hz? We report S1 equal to 7.52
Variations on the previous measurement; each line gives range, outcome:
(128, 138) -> 7.32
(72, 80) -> 7.41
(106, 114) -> 7.44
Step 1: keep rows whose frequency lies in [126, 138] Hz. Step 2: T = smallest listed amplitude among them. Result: 7.01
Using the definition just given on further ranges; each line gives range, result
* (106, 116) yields 7.18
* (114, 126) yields 6.49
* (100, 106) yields 7.56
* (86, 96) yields 7.28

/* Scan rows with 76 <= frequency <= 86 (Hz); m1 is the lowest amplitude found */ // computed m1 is 7.25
